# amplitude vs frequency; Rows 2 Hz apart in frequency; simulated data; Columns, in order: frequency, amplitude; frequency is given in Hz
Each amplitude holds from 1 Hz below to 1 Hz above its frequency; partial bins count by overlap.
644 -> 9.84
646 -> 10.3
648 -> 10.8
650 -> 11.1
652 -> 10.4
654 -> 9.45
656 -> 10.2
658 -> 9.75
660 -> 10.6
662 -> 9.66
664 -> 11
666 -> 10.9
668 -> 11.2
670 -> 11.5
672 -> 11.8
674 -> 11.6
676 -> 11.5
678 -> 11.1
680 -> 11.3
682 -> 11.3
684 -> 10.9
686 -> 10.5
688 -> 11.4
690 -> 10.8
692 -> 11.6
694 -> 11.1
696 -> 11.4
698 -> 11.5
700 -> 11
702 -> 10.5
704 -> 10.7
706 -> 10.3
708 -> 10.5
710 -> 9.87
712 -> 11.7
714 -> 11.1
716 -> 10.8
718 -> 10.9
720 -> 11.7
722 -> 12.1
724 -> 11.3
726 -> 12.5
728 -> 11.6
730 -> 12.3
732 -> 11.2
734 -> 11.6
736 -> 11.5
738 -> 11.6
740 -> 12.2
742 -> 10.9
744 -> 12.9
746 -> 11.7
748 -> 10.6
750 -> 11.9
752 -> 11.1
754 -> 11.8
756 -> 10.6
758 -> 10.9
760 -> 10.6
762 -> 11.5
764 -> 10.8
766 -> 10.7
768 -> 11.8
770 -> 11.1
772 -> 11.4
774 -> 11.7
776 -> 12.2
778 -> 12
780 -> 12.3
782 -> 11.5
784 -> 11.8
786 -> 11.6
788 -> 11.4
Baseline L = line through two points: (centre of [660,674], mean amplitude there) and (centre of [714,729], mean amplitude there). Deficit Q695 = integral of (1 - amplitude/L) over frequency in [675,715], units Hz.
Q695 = 1.0 Hz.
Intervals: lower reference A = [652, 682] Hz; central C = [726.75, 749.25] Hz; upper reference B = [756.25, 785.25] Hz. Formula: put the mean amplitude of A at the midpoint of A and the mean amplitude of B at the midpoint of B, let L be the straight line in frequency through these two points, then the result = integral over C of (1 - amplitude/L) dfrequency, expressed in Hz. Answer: -0.8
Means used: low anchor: 10.8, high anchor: 11.4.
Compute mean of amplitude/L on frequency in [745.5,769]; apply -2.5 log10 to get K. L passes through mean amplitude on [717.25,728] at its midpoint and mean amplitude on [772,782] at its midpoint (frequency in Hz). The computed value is 0.066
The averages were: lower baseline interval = 11.7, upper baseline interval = 11.9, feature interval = 11.2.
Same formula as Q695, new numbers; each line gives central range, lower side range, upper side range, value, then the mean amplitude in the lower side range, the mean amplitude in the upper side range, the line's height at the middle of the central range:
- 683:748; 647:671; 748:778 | -2.00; 10.5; 11.3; 11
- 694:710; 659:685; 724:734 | 0.94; 11.1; 11.8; 11.5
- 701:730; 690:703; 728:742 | 0.65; 11.2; 11.7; 11.4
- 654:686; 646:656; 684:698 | -0.40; 10.4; 11.1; 10.8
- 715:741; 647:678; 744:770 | -1.28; 10.8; 11.2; 11.1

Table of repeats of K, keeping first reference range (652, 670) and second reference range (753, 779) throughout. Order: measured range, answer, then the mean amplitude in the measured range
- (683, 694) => -0.040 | 11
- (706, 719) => 0.008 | 10.8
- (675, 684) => -0.068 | 11.3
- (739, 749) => -0.051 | 11.7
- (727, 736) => -0.061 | 11.7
